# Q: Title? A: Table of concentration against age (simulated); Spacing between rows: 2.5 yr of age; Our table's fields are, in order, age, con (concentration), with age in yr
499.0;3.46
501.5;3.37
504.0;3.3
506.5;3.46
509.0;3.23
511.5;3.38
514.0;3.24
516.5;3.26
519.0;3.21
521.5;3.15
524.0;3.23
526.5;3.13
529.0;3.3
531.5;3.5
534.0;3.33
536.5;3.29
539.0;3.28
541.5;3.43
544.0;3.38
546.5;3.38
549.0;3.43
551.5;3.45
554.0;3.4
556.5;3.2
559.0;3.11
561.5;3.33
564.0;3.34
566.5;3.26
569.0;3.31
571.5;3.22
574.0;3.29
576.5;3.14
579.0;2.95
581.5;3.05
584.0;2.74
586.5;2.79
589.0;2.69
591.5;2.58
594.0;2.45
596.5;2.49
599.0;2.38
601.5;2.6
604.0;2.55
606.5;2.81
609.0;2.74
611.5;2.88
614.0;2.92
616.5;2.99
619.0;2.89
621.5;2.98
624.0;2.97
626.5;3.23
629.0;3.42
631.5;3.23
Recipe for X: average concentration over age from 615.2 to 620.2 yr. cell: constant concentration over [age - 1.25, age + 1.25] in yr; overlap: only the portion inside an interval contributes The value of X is 2.94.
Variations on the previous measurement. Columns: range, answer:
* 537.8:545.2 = 3.36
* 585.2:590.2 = 2.74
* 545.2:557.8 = 3.37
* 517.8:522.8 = 3.18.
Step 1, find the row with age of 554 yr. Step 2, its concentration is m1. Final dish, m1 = 3.4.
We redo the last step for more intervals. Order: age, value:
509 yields 3.23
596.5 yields 2.49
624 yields 2.97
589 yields 2.69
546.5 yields 3.38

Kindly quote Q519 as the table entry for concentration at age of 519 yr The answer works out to 3.21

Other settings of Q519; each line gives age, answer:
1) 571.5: 3.22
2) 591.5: 2.58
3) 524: 3.23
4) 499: 3.46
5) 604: 2.55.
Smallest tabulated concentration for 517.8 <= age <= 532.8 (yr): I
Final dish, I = 3.13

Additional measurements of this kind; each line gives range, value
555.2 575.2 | 3.11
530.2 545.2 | 3.28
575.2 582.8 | 2.95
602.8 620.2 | 2.55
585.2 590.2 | 2.69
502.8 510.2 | 3.23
